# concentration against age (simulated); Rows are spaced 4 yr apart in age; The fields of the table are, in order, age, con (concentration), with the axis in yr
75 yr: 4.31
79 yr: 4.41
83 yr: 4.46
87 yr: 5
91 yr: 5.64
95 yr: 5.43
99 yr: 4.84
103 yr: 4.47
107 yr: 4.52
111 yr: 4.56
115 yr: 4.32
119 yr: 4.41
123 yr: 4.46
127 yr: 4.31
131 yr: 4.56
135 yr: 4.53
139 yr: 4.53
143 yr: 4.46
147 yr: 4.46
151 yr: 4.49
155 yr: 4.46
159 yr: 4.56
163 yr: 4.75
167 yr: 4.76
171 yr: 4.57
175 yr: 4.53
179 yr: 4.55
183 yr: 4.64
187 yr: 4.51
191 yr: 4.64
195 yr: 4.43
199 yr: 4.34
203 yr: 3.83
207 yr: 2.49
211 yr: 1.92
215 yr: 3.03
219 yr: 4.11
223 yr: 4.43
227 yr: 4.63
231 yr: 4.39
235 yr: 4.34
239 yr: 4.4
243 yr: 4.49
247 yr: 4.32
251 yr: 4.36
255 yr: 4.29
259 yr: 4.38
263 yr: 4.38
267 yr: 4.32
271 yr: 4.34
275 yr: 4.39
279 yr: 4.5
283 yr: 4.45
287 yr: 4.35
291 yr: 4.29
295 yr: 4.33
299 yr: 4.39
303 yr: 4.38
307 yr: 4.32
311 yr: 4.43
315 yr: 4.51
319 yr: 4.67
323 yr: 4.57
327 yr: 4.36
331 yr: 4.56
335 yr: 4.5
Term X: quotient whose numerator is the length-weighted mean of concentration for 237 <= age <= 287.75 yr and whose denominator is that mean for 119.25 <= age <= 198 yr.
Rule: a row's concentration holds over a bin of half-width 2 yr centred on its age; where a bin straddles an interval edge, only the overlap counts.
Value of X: 0.97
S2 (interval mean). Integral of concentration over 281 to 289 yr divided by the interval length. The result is 4.4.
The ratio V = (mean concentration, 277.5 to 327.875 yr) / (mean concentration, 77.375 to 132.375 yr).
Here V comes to 0.95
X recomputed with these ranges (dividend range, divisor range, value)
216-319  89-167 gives 0.95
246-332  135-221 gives 1.05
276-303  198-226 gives 1.27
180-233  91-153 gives 0.86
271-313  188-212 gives 1.18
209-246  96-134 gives 0.88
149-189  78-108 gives 0.94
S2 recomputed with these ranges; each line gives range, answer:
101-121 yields 4.46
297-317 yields 4.41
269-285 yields 4.42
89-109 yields 4.98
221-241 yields 4.44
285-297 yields 4.32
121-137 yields 4.46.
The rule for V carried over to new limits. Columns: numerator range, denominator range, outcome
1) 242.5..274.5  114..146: 0.98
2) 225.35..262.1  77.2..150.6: 0.95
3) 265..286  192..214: 1.28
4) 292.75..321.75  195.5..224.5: 1.27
